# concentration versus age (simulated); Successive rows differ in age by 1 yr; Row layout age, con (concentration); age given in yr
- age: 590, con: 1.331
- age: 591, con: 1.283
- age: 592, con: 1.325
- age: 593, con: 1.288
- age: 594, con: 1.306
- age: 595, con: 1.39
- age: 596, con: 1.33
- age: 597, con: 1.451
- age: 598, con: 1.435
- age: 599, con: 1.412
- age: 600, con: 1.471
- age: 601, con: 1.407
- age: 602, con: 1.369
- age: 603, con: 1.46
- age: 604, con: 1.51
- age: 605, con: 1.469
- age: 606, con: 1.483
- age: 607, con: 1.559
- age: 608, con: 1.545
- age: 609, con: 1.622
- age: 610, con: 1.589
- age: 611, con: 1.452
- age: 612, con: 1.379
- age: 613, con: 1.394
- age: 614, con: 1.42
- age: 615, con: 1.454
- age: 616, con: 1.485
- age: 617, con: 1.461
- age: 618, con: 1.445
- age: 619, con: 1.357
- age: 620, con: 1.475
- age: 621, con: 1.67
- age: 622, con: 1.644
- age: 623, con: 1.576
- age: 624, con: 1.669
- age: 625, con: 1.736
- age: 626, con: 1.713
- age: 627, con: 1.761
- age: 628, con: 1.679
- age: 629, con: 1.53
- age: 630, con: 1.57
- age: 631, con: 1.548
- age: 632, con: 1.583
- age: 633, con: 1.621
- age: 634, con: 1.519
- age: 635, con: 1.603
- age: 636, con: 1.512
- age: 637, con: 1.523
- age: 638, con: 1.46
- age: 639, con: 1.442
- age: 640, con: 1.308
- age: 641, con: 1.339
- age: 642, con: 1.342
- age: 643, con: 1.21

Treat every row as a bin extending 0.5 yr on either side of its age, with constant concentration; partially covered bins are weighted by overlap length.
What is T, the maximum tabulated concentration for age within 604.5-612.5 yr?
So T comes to 1.622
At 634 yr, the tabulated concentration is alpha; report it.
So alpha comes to 1.519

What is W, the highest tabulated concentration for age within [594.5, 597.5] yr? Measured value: 1.451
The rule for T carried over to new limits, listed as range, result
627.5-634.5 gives 1.679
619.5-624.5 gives 1.67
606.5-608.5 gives 1.559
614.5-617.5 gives 1.485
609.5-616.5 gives 1.589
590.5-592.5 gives 1.325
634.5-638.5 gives 1.603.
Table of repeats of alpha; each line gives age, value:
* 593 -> 1.288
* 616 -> 1.485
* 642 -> 1.342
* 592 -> 1.325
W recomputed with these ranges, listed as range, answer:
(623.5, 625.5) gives 1.736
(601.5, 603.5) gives 1.46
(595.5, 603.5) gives 1.471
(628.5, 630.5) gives 1.57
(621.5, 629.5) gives 1.761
